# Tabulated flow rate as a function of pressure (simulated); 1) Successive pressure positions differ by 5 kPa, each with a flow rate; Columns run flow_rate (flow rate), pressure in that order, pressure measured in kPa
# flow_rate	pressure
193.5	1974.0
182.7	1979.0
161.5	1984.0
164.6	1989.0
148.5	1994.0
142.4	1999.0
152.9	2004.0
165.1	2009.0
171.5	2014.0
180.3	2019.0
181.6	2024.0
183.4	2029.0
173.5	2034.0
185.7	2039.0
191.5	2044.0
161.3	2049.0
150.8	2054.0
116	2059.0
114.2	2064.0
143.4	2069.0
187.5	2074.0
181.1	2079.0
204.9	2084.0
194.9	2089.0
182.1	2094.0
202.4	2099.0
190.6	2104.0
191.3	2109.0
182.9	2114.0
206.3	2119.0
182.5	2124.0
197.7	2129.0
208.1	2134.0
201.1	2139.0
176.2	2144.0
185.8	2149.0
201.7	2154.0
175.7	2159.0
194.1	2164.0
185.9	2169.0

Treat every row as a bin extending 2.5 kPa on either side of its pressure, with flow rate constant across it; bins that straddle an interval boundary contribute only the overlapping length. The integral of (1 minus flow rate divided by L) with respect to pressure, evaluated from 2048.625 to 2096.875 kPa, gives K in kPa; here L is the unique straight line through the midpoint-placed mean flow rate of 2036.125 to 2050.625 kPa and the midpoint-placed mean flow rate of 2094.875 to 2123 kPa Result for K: 5.8 kPa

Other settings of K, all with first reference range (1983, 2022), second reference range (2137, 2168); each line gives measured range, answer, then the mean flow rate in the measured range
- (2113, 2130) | -0.9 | 193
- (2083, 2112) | -2.4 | 194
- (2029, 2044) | -1.3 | 182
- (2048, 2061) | 2.2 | 142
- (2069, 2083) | -0.4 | 179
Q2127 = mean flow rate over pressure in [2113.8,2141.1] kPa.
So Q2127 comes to 198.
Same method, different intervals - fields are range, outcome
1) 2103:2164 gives 192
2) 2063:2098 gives 176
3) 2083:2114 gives 193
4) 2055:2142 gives 181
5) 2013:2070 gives 163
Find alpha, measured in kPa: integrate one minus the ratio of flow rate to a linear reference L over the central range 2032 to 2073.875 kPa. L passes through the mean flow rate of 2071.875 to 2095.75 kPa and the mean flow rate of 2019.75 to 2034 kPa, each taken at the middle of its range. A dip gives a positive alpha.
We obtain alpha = 6.50 kPa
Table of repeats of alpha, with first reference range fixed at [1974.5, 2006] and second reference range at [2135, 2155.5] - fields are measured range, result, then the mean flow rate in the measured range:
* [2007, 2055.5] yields -1.7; 175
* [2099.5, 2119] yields -0.8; 192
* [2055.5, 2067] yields 3.7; 119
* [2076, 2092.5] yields -1.2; 193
